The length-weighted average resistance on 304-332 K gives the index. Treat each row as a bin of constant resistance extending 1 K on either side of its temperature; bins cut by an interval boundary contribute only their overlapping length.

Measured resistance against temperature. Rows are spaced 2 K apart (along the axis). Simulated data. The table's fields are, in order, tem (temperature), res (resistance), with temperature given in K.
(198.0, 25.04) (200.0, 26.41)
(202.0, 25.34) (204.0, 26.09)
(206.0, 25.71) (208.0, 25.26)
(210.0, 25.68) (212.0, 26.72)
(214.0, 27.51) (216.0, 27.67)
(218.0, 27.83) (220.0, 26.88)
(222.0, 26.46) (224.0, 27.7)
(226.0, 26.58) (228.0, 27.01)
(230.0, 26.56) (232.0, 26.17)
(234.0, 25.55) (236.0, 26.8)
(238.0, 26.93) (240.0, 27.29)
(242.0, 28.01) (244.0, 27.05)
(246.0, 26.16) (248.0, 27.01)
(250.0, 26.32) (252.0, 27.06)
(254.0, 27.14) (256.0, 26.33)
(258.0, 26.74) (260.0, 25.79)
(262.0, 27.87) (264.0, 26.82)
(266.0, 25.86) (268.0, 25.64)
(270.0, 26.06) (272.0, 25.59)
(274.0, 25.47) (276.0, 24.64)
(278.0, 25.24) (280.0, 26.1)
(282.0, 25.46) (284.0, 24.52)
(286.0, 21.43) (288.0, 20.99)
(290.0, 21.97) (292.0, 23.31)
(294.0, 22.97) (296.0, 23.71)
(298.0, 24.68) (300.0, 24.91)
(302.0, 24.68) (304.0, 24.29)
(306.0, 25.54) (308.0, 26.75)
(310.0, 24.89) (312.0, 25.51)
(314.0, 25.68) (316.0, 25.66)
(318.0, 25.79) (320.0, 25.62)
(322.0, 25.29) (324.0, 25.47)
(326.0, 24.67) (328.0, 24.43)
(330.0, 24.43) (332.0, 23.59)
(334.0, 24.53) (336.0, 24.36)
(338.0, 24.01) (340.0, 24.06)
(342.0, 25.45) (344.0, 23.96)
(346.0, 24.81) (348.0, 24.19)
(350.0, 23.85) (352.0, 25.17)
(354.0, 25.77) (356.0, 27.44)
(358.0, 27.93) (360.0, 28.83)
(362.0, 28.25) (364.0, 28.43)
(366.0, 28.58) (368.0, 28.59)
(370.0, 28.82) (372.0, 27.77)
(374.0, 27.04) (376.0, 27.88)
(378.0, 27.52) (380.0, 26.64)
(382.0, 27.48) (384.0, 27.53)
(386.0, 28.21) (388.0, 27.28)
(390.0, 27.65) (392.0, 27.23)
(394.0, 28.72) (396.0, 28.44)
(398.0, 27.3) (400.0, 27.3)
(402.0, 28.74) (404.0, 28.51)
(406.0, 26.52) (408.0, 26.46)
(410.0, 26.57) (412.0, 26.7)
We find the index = 25.3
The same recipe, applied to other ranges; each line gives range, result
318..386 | 26.2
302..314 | 25.4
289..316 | 24.6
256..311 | 24.9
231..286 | 26.2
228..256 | 26.8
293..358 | 24.9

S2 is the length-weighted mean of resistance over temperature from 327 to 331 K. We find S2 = 24.4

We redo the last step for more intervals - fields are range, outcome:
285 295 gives 22.1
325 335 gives 24.3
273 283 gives 25.4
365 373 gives 28.4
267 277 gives 25.5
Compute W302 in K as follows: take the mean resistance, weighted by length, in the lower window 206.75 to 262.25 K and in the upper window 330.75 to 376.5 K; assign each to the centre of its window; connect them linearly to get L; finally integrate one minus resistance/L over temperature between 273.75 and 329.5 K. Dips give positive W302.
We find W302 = 3.9 K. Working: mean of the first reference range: 26.8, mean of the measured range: 24.6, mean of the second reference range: 26.2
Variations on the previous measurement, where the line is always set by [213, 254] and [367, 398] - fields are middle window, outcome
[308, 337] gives 2.5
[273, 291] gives 2.1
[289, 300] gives 1.5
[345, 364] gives 0.9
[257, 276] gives 0.7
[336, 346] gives 1.1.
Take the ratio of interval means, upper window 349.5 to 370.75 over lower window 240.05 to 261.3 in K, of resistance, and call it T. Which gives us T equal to 1.0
